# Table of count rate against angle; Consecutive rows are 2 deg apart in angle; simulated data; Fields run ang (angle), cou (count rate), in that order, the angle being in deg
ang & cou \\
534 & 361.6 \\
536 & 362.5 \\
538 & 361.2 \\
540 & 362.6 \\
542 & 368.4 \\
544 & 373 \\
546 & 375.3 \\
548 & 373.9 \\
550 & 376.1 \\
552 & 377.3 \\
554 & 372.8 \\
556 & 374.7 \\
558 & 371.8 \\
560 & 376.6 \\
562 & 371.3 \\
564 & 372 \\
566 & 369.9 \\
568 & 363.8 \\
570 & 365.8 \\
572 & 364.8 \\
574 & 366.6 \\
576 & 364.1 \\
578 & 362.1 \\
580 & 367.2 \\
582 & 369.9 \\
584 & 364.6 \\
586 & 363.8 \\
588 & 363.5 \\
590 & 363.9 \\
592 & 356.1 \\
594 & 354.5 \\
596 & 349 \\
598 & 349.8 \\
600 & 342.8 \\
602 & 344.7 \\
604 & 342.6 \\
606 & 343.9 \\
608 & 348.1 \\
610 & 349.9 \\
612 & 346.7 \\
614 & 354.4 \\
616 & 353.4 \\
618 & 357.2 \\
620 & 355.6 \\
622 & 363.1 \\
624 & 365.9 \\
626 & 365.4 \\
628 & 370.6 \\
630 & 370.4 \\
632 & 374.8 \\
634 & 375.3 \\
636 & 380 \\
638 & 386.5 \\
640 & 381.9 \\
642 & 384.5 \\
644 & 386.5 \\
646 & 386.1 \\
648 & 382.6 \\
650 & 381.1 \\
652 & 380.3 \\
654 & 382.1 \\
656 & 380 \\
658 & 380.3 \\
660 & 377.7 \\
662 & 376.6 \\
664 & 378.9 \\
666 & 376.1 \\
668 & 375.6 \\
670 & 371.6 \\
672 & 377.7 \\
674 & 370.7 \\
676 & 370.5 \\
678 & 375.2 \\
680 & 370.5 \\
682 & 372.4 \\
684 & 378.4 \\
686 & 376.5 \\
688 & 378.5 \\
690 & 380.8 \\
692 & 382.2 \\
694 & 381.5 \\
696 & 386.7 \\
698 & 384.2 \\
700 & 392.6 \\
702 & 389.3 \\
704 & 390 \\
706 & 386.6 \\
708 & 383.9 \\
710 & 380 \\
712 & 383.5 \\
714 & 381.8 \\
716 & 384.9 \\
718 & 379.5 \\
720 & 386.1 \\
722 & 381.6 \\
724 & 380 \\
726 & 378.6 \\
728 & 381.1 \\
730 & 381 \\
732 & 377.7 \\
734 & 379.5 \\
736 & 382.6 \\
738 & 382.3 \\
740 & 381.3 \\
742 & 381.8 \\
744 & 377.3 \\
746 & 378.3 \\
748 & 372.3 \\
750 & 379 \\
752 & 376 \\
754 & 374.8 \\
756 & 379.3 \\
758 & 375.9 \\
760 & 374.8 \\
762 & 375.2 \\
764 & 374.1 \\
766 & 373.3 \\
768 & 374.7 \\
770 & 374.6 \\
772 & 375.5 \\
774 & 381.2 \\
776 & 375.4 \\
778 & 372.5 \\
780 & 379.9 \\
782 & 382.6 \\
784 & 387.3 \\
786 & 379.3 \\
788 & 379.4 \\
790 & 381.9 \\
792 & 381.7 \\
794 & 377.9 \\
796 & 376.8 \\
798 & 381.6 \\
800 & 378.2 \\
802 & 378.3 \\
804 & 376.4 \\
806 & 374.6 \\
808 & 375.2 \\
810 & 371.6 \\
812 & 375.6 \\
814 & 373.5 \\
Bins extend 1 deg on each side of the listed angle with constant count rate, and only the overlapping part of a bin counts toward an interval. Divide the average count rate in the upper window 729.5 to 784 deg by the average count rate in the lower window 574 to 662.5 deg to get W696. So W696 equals 1.0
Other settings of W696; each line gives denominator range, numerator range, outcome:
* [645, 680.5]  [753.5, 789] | 1.00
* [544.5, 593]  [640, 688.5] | 1.03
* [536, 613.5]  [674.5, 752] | 1.05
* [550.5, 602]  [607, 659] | 1.02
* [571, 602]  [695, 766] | 1.06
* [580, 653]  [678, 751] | 1.05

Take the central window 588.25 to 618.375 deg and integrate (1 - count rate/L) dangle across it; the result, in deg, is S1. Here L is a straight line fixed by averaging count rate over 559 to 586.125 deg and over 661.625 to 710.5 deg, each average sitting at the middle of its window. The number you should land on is 1.6 deg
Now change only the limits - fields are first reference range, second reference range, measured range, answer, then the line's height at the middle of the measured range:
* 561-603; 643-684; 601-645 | 0.7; 370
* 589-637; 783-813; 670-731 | -2.2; 367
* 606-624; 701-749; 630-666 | -1.8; 362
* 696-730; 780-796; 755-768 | 0.2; 382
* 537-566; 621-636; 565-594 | 0.5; 371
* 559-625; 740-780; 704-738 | -0.9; 372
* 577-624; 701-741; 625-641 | -0.6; 363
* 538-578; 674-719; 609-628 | 0.9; 375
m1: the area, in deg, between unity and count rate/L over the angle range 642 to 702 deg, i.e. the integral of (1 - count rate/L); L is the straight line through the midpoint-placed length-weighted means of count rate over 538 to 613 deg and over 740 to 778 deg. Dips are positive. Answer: -1.5 deg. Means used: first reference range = 363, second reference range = 376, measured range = 379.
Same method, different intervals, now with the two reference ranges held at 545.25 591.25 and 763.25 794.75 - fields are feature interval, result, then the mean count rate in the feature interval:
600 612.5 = 0.8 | 346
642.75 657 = -0.4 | 383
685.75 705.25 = -0.5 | 385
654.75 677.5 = -0.2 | 376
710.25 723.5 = -0.2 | 383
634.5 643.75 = -0.3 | 383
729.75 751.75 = -0.2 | 379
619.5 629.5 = 0.2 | 365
